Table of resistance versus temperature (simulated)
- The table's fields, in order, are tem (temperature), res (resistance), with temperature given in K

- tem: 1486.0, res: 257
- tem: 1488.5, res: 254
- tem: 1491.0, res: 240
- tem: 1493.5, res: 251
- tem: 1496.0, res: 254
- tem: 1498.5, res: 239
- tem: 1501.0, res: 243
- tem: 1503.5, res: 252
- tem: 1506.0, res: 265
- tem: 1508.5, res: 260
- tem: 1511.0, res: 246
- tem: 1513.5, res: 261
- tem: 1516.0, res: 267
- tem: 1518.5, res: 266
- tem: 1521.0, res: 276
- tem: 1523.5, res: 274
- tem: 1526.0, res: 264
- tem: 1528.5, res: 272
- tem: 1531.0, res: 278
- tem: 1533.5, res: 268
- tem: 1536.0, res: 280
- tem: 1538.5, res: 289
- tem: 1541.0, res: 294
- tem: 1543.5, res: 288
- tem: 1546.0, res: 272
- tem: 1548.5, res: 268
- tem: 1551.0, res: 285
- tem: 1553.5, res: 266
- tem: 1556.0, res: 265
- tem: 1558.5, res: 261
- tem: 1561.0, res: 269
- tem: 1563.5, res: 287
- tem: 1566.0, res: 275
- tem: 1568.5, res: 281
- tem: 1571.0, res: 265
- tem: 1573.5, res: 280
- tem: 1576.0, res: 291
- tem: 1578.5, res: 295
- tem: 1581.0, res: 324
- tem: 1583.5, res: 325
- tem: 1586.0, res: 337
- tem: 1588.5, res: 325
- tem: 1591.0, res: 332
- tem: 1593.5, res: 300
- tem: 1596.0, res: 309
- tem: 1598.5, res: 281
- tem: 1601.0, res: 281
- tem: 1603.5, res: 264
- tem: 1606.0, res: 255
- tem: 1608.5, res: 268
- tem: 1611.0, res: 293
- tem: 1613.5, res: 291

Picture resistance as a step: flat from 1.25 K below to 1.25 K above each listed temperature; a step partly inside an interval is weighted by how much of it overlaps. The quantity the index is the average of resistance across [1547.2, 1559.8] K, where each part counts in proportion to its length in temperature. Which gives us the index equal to 269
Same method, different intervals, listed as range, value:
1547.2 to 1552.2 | 276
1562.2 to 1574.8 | 278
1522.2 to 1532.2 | 272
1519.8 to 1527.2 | 271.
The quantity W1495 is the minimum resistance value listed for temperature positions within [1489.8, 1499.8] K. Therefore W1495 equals 239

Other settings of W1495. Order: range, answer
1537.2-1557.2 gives 265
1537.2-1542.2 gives 289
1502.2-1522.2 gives 246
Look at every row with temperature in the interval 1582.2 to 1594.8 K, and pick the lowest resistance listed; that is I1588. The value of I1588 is 300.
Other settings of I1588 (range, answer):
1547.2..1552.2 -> 268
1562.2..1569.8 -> 275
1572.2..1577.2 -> 280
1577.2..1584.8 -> 295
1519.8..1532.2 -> 264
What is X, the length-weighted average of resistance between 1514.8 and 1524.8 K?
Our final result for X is 271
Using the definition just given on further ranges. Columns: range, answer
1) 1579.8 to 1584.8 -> 325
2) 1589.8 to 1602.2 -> 301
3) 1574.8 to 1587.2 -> 314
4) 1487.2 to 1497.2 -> 250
